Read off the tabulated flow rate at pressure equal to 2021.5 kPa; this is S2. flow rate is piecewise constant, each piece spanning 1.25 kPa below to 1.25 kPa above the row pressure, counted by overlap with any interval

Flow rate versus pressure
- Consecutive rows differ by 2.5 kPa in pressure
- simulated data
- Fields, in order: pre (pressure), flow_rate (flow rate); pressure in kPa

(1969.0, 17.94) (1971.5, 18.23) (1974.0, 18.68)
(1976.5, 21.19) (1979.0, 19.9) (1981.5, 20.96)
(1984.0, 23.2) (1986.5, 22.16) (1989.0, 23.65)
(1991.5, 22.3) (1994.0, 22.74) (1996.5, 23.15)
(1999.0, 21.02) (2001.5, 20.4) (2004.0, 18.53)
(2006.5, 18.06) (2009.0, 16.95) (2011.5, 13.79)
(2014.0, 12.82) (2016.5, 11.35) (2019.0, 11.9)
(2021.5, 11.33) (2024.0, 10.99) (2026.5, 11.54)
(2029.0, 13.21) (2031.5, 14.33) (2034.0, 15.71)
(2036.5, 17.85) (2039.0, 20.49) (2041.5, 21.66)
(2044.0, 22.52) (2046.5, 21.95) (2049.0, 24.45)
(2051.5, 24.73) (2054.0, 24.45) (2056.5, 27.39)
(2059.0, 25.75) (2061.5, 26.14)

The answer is 11.33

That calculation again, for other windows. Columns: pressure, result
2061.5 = 26.14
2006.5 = 18.06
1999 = 21.02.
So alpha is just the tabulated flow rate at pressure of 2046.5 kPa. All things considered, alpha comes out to 21.95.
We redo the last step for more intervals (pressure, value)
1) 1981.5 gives 20.96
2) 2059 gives 25.75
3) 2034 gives 15.71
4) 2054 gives 24.45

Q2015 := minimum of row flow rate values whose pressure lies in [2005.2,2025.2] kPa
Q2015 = 10.99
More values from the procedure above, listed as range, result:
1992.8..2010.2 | 16.95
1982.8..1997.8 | 22.16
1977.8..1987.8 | 19.9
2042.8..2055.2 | 21.95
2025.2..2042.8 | 11.54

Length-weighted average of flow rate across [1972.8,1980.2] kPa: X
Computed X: 19.9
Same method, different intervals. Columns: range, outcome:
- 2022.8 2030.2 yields 11.9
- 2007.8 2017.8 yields 13.7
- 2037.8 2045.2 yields 21.6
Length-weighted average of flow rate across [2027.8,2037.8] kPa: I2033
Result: 15.3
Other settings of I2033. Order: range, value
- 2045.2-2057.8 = 24.6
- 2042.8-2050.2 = 23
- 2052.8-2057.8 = 25.9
